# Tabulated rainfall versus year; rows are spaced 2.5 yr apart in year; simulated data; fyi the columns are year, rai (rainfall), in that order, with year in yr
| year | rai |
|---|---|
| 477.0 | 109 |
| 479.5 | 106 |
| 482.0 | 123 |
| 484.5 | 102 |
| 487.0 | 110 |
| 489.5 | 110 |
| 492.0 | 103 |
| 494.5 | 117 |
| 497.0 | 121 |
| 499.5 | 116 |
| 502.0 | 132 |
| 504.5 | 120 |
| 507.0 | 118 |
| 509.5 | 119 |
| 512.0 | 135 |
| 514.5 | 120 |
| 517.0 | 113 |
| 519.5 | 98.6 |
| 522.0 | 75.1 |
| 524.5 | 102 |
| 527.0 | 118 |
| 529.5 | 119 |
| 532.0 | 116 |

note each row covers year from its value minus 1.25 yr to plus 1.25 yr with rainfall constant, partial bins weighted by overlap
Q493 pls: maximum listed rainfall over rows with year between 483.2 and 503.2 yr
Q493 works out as 132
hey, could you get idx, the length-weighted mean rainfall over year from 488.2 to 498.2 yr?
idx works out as 113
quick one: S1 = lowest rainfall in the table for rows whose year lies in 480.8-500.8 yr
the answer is 102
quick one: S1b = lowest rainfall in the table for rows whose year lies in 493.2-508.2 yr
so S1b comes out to 116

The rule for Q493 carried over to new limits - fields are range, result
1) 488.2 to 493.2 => 110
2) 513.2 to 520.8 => 120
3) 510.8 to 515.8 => 135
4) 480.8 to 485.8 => 123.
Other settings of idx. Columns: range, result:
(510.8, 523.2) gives 108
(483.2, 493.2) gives 106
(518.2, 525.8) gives 92.2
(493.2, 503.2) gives 121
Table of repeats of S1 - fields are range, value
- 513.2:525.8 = 75.1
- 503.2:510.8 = 118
